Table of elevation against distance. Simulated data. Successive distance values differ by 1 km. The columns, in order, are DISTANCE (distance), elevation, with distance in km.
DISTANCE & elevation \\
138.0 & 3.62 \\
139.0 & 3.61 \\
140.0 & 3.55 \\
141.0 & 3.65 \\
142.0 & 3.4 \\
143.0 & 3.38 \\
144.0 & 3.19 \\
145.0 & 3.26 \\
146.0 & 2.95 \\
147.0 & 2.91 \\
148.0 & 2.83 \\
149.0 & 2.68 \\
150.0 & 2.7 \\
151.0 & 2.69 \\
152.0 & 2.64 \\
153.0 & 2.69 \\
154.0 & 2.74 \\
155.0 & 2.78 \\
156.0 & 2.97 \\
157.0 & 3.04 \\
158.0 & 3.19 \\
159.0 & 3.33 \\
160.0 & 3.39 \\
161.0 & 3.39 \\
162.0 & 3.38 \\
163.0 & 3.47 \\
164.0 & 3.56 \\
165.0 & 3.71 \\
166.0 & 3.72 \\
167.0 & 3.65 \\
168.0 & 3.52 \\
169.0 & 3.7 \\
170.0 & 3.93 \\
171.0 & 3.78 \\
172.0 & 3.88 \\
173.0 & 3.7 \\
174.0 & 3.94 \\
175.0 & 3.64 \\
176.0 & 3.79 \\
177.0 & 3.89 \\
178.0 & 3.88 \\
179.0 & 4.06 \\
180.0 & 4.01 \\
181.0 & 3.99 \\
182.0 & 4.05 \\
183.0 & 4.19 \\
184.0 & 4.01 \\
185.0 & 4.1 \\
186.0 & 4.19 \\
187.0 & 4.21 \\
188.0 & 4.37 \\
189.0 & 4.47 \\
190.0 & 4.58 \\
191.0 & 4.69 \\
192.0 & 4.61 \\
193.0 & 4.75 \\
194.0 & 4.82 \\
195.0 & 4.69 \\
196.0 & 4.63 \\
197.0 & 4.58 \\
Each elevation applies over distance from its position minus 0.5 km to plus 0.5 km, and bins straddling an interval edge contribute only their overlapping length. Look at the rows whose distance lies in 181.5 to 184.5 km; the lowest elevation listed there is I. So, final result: 4.01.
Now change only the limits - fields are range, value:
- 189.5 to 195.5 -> 4.58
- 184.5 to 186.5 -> 4.1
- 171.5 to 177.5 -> 3.64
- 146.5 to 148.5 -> 2.83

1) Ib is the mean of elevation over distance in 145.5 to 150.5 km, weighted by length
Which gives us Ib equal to 2.81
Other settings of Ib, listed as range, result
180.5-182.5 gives 4.02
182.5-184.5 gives 4.1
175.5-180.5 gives 3.93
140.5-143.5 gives 3.48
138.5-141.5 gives 3.6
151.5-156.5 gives 2.76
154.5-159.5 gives 3.06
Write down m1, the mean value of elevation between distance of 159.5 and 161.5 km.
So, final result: 3.39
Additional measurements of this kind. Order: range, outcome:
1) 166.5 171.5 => 3.72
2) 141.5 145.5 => 3.31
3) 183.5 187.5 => 4.13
